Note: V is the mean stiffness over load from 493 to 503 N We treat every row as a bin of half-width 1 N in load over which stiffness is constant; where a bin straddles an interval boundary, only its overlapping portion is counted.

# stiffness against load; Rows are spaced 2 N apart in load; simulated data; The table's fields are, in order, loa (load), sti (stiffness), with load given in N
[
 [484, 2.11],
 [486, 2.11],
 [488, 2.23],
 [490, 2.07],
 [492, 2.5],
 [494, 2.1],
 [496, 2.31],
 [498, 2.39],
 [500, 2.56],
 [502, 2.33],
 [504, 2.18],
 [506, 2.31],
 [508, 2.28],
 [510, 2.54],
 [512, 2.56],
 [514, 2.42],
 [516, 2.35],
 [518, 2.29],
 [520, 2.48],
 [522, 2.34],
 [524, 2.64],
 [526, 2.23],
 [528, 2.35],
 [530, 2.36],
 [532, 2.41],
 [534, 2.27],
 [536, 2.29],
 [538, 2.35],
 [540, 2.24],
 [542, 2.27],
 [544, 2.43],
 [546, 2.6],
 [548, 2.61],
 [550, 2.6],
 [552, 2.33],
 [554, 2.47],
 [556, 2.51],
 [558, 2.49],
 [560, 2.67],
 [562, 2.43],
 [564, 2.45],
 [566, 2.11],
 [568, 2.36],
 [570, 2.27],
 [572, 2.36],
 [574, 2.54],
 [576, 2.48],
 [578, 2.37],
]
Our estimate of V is 2.34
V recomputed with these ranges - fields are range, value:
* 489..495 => 2.22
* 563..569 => 2.31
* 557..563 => 2.53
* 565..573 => 2.27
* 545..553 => 2.54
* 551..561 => 2.49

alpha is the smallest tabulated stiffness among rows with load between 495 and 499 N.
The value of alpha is 2.31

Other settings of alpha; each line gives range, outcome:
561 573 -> 2.11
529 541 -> 2.24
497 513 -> 2.18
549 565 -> 2.33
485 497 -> 2.07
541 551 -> 2.27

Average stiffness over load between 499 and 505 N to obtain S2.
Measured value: 2.36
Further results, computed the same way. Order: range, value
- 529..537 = 2.33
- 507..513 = 2.46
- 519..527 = 2.42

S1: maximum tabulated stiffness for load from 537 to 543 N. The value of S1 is 2.35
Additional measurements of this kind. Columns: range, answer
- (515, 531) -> 2.64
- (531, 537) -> 2.41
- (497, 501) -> 2.56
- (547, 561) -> 2.67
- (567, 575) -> 2.54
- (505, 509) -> 2.31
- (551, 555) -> 2.47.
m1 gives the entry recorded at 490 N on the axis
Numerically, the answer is 2.07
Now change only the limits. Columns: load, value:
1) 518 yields 2.29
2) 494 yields 2.1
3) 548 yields 2.61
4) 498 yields 2.39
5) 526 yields 2.23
